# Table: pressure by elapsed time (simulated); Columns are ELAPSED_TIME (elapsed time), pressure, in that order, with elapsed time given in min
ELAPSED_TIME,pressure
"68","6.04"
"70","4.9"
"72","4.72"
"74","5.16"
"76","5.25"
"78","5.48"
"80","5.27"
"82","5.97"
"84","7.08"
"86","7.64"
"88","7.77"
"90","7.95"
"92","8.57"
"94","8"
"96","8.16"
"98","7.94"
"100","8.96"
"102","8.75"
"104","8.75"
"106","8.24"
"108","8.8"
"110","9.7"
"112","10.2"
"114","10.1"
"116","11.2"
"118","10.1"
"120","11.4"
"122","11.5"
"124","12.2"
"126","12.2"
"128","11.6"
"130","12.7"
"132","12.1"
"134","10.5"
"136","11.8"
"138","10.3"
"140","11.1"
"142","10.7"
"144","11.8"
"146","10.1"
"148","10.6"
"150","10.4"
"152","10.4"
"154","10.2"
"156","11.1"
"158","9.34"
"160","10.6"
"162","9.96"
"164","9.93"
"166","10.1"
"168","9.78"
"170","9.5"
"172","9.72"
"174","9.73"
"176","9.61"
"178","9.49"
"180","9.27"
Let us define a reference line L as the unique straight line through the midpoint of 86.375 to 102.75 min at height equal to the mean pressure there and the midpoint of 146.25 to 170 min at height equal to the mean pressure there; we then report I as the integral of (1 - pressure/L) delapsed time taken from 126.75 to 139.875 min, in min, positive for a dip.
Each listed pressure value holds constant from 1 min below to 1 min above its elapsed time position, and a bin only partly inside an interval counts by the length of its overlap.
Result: -2.9 min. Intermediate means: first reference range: 8.23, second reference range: 10.2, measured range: 11.5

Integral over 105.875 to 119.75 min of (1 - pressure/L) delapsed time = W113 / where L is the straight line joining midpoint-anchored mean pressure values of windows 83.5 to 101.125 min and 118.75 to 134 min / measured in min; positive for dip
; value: 0.52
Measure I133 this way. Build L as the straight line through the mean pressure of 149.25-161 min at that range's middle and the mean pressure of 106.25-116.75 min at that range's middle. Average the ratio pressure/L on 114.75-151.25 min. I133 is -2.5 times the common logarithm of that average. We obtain -0.116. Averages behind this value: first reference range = 9.85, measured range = 11.2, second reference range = 10.3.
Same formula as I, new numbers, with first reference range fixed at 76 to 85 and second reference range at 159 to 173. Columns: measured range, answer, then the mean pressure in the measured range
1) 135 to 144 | -2.5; 11.1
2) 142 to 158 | -2.5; 10.6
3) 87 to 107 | -5.0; 8.31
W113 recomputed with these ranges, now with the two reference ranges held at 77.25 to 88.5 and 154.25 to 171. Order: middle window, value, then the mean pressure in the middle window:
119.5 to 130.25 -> -4.5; 11.9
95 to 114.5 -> -3.8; 8.93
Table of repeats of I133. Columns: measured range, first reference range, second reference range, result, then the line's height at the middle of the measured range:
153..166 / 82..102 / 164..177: -0.08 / 9.5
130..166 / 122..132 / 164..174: 0.03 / 10.9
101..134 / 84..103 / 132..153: -0.12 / 9.46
